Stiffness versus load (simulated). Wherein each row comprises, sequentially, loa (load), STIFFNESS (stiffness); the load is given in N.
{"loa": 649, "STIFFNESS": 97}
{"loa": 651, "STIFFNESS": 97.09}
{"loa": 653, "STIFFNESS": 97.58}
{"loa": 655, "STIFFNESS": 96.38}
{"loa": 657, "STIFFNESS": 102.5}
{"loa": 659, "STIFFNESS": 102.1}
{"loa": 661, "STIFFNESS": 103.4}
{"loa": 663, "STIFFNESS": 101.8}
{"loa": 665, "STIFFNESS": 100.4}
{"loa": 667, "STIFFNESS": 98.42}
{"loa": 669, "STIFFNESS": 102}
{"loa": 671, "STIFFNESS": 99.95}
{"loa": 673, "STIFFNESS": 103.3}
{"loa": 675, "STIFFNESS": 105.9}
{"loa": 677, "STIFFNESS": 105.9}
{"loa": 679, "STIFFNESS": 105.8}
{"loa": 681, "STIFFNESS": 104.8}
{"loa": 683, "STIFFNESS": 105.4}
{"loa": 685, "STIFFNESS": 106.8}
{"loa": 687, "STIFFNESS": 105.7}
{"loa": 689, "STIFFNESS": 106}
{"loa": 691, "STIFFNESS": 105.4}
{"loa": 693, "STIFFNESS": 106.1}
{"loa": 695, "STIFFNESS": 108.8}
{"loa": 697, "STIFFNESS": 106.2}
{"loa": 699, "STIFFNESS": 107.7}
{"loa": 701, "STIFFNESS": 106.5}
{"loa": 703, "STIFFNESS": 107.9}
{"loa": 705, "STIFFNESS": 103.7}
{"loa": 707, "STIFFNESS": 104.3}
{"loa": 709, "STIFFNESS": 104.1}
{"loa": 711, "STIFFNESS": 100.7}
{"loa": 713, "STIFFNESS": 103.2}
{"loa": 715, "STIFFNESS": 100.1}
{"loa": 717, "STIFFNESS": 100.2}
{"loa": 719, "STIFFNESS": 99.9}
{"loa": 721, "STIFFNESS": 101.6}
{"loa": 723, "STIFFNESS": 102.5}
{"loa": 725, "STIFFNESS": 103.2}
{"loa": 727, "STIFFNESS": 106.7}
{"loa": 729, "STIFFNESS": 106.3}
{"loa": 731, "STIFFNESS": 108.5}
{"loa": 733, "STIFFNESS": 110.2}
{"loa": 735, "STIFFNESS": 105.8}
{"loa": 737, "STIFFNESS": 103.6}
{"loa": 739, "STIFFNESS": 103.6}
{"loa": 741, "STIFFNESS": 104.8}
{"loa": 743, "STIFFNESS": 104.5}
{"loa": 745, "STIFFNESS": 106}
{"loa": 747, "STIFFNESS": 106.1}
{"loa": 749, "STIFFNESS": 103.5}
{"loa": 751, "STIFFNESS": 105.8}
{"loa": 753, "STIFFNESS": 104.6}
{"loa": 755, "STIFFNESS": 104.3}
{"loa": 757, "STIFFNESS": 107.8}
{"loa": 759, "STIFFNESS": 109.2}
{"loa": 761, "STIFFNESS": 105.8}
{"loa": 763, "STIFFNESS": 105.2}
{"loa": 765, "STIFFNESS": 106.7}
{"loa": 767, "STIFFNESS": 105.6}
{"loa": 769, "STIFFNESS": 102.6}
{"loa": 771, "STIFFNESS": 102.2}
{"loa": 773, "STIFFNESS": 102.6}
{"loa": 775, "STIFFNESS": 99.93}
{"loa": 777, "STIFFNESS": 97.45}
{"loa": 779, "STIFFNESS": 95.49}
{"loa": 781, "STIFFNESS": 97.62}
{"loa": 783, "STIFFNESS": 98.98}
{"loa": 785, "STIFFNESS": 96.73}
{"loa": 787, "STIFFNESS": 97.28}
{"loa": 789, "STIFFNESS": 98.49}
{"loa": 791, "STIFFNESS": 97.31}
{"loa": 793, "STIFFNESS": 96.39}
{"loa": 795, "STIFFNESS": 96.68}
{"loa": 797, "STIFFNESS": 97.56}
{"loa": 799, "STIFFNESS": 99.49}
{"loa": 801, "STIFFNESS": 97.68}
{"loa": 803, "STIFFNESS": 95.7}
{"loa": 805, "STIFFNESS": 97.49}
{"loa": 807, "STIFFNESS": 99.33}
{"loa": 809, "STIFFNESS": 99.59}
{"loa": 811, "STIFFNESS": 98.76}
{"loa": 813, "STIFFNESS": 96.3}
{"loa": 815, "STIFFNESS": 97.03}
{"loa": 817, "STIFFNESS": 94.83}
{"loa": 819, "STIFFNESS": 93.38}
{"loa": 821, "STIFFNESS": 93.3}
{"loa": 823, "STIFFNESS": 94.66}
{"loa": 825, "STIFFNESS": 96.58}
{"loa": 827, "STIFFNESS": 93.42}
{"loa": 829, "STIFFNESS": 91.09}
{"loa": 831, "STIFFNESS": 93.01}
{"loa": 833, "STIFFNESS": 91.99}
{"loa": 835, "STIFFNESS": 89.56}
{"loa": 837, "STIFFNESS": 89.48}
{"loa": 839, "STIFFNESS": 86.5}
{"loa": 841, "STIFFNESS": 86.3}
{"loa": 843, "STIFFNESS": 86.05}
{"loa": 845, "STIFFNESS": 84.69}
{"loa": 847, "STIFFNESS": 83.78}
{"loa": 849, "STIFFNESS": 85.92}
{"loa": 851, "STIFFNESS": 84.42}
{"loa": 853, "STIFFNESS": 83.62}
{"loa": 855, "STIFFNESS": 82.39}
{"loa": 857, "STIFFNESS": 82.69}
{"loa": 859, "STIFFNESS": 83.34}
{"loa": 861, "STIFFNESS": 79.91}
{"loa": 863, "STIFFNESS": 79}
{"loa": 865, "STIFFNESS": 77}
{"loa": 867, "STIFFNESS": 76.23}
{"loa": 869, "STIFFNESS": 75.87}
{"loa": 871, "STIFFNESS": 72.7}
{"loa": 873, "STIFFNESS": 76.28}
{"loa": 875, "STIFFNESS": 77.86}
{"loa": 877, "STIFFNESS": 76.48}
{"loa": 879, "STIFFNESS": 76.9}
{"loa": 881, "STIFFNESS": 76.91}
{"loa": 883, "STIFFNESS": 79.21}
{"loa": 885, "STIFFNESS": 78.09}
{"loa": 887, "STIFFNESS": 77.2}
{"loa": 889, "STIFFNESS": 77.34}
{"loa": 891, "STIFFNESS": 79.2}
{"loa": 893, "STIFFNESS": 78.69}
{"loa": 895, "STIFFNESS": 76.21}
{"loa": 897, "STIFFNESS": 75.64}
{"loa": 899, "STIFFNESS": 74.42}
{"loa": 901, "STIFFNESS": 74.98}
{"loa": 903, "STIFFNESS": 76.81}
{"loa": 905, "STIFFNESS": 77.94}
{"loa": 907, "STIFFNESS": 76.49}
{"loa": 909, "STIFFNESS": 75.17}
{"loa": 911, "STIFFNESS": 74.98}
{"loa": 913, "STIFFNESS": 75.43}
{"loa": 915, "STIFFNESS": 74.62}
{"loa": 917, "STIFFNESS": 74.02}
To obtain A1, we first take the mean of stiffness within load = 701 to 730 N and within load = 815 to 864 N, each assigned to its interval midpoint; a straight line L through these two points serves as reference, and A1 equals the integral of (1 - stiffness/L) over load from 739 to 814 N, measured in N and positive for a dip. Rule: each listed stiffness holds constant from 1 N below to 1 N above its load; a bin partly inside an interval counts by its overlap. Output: -4.2 N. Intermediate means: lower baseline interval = 103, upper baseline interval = 88.1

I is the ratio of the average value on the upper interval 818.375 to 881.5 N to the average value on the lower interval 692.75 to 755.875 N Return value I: 0.81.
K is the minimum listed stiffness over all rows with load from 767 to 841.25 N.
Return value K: 86.3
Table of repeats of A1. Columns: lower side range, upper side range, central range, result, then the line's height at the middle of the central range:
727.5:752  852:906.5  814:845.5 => -1.3 N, 87.8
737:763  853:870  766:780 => -0.1 N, 100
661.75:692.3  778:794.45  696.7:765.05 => -2.9 N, 101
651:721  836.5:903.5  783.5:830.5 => -4.6 N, 87.8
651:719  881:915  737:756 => -1.8 N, 95.7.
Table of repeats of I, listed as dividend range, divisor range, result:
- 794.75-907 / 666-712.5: 0.82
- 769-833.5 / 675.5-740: 0.92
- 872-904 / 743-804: 0.76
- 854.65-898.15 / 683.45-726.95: 0.75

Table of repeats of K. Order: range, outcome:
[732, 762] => 103.5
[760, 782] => 95.49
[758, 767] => 105.2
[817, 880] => 72.7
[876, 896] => 76.21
